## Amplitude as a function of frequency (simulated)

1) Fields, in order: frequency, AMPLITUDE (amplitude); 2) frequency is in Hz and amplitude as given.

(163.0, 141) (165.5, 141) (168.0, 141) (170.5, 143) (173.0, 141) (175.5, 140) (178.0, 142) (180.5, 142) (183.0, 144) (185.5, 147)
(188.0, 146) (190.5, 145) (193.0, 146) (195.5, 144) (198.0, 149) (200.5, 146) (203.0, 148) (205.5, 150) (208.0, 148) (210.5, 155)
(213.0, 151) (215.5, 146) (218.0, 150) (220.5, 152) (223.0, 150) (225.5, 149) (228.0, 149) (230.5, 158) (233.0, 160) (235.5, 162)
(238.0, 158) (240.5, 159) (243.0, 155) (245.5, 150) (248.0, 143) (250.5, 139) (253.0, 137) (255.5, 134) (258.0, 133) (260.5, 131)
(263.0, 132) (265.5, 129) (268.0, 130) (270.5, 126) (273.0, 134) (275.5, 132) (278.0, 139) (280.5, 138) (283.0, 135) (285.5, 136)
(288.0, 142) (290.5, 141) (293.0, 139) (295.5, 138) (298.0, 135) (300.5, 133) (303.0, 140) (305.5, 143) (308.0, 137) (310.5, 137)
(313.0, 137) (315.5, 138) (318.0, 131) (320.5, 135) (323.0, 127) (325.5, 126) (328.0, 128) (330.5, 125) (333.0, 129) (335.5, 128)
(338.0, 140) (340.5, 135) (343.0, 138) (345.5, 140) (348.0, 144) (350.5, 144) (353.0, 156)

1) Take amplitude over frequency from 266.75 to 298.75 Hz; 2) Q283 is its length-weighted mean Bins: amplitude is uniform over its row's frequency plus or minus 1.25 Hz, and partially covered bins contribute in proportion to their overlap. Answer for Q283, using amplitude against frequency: 136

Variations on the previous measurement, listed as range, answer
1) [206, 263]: 148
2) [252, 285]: 133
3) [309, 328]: 133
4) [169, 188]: 143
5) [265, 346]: 135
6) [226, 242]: 157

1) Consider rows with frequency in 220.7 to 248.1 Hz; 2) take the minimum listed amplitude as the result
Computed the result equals 143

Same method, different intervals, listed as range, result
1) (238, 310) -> 126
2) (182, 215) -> 144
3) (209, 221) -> 146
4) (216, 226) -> 149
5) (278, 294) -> 135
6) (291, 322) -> 131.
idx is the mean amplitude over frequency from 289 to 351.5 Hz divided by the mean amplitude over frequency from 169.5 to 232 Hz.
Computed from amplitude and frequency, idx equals 0.92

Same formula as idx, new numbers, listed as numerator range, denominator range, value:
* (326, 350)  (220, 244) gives 0.86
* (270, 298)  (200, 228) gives 0.91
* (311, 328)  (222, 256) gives 0.88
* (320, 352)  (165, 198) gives 0.93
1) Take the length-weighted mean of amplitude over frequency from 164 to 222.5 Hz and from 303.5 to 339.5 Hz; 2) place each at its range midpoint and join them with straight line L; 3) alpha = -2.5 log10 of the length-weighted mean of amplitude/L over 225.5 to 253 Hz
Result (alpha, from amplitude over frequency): -0.08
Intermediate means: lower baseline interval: 146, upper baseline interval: 133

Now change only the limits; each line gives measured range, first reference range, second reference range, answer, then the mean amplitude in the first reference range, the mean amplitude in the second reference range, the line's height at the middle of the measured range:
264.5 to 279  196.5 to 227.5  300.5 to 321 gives 0.08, 149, 137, 142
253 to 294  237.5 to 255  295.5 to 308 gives 0.06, 148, 138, 143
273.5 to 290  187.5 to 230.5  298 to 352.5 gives 0.03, 149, 135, 140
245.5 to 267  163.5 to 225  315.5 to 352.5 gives 0.04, 146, 134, 141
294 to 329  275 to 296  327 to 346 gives 0.00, 138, 133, 135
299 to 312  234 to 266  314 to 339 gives -0.03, 144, 131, 134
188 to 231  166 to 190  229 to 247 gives 0.01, 143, 157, 150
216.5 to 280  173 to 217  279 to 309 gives -0.01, 146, 138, 142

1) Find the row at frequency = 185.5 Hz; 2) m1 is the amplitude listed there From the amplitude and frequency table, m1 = 147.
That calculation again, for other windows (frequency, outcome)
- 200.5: 146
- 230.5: 158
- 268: 130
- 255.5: 134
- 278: 139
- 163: 141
